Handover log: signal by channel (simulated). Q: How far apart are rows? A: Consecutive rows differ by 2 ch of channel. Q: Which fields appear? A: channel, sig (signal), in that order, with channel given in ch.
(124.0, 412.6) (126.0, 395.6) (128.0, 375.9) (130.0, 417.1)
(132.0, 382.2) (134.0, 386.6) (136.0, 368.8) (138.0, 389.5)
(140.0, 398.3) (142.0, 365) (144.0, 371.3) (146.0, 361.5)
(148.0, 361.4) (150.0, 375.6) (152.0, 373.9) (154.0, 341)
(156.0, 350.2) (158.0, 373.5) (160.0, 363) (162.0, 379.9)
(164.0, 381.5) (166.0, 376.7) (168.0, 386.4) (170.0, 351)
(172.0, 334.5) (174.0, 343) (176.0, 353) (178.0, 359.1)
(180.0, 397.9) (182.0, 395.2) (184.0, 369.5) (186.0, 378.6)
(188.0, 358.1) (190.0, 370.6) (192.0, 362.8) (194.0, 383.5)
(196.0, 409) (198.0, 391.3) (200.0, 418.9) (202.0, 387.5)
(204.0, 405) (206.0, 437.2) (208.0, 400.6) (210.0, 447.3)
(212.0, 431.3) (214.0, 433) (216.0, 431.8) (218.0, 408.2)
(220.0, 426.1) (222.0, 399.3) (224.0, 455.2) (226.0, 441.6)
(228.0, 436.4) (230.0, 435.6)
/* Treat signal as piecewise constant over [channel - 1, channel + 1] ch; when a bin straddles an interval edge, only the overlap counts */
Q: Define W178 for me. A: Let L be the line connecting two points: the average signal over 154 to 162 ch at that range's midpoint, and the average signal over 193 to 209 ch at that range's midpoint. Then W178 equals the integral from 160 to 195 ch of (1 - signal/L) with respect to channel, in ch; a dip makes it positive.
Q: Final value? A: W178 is 1.1 ch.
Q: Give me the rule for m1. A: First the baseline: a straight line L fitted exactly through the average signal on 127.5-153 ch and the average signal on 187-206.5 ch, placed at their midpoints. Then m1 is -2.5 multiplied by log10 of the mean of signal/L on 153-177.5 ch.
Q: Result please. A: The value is 0.07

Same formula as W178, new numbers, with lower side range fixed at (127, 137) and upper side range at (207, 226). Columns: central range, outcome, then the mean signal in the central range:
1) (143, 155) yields 0.9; 364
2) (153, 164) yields 1.0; 363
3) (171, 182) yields 1.3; 361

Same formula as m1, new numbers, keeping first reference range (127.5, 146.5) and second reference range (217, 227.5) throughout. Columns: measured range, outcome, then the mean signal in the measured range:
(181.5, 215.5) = 0.04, 399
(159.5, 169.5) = 0.06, 377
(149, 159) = 0.08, 363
